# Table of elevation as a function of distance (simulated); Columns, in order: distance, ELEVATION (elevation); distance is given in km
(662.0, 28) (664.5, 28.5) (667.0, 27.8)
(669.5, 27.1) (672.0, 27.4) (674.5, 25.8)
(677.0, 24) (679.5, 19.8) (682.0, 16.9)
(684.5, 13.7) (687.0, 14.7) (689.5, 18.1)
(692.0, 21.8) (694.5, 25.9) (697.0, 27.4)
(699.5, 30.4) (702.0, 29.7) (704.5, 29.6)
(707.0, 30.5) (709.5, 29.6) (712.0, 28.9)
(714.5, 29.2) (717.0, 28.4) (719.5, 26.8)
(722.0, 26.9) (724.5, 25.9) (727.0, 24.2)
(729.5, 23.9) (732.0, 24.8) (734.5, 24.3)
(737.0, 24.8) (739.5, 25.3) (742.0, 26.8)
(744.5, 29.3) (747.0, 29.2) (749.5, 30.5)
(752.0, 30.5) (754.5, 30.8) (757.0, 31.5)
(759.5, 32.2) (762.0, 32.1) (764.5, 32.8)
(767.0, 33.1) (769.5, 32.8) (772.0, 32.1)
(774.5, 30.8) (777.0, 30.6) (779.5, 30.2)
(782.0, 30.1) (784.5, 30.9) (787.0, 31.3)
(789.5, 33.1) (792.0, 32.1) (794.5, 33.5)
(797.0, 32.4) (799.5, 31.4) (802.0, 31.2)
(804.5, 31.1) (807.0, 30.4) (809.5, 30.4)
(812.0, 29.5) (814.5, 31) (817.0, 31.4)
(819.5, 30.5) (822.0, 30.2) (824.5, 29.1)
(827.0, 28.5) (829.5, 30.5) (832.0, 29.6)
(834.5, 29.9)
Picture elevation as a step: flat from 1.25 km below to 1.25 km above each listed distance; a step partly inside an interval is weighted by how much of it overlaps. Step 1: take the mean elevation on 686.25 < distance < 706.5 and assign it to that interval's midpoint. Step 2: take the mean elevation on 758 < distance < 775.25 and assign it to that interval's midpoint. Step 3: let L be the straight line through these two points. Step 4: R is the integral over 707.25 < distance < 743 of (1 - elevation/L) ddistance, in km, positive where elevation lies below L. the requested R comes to 1.86 km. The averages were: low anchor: 25.2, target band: 26.5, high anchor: 32.3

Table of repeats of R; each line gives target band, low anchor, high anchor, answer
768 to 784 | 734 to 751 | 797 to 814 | -1.1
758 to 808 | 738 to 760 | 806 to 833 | -3.3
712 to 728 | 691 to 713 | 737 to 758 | 0.8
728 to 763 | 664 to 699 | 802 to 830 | -2.4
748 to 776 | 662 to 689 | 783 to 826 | -3.3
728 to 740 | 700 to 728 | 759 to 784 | 2.0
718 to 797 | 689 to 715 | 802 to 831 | -1.6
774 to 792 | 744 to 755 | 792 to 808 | 0.0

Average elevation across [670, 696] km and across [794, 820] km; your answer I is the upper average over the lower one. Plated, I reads 1.5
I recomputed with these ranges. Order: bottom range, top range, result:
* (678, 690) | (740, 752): 1.73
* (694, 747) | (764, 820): 1.15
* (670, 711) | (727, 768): 1.19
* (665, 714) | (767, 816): 1.26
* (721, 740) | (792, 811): 1.26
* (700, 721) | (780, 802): 1.09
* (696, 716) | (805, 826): 1.03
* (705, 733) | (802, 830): 1.11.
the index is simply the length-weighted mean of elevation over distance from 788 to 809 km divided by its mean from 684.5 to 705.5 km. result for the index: 1.3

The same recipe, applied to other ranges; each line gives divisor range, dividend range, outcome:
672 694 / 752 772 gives 1.60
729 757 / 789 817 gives 1.14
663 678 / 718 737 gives 0.94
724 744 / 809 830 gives 1.20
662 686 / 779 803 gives 1.34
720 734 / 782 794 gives 1.26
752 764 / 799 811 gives 0.98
